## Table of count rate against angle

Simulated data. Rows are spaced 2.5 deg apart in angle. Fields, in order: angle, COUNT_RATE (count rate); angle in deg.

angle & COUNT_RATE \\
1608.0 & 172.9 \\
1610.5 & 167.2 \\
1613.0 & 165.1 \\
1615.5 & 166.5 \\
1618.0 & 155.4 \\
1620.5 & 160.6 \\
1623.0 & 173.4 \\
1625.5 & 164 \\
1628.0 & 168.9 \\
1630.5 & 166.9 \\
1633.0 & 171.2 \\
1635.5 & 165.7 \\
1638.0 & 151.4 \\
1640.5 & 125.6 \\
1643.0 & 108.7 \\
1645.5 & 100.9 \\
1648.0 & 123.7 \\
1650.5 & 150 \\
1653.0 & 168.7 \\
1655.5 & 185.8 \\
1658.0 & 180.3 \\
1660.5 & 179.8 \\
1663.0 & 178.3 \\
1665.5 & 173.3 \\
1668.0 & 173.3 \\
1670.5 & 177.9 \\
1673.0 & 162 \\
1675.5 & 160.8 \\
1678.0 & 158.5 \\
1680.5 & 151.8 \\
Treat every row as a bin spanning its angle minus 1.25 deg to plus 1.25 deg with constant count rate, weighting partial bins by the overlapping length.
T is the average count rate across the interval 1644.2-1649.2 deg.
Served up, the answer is 112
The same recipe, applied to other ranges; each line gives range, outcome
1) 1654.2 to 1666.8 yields 179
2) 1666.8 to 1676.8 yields 168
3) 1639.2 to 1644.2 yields 118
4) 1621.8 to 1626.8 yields 169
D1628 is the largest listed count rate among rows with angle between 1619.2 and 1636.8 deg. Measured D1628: 173.4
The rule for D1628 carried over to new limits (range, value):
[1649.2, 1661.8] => 185.8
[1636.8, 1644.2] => 151.4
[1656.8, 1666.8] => 180.3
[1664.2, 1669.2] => 173.3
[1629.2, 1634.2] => 171.2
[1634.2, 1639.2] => 165.7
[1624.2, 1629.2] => 168.9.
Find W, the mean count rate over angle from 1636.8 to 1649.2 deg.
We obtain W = 122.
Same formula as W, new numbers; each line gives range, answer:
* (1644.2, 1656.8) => 146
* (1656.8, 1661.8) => 180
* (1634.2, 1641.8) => 147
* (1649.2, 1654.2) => 159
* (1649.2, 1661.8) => 173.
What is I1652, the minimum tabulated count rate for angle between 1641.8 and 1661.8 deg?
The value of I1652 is 100.9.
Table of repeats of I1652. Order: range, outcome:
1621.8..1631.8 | 164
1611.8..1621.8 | 155.4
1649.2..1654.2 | 150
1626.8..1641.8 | 125.6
